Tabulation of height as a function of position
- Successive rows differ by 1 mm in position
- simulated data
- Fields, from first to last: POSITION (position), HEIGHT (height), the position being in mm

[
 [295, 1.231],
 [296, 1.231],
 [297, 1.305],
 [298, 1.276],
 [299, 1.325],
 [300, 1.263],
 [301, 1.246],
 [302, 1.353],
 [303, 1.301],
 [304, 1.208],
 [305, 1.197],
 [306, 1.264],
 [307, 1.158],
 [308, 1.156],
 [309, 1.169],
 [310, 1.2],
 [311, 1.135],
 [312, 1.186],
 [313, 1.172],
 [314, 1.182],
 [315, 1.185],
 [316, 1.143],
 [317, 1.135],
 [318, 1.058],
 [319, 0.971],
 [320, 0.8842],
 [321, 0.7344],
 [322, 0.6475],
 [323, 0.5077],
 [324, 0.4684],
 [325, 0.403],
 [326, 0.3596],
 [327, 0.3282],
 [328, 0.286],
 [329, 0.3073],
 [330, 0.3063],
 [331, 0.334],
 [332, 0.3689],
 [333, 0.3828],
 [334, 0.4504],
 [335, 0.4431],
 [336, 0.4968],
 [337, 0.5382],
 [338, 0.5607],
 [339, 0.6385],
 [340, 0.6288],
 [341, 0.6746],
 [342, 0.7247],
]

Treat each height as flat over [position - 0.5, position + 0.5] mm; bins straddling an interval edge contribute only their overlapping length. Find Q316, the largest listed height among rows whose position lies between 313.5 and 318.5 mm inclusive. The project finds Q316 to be 1.185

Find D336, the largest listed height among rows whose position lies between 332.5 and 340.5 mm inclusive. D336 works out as 0.6385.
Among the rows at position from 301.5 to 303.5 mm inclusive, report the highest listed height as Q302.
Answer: 1.353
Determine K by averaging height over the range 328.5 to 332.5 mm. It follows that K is 0.329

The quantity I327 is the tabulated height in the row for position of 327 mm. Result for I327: 0.3282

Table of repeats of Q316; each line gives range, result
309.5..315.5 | 1.2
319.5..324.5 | 0.8842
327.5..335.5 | 0.4504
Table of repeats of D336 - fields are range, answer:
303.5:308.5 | 1.264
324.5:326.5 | 0.403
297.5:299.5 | 1.325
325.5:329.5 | 0.3596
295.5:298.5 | 1.305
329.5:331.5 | 0.334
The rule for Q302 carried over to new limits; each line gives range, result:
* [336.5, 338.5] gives 0.5607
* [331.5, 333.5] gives 0.3828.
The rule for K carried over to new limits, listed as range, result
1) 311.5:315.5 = 1.18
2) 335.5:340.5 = 0.573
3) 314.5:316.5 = 1.16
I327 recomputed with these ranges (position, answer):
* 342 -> 0.7247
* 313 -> 1.172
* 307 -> 1.158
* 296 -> 1.231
